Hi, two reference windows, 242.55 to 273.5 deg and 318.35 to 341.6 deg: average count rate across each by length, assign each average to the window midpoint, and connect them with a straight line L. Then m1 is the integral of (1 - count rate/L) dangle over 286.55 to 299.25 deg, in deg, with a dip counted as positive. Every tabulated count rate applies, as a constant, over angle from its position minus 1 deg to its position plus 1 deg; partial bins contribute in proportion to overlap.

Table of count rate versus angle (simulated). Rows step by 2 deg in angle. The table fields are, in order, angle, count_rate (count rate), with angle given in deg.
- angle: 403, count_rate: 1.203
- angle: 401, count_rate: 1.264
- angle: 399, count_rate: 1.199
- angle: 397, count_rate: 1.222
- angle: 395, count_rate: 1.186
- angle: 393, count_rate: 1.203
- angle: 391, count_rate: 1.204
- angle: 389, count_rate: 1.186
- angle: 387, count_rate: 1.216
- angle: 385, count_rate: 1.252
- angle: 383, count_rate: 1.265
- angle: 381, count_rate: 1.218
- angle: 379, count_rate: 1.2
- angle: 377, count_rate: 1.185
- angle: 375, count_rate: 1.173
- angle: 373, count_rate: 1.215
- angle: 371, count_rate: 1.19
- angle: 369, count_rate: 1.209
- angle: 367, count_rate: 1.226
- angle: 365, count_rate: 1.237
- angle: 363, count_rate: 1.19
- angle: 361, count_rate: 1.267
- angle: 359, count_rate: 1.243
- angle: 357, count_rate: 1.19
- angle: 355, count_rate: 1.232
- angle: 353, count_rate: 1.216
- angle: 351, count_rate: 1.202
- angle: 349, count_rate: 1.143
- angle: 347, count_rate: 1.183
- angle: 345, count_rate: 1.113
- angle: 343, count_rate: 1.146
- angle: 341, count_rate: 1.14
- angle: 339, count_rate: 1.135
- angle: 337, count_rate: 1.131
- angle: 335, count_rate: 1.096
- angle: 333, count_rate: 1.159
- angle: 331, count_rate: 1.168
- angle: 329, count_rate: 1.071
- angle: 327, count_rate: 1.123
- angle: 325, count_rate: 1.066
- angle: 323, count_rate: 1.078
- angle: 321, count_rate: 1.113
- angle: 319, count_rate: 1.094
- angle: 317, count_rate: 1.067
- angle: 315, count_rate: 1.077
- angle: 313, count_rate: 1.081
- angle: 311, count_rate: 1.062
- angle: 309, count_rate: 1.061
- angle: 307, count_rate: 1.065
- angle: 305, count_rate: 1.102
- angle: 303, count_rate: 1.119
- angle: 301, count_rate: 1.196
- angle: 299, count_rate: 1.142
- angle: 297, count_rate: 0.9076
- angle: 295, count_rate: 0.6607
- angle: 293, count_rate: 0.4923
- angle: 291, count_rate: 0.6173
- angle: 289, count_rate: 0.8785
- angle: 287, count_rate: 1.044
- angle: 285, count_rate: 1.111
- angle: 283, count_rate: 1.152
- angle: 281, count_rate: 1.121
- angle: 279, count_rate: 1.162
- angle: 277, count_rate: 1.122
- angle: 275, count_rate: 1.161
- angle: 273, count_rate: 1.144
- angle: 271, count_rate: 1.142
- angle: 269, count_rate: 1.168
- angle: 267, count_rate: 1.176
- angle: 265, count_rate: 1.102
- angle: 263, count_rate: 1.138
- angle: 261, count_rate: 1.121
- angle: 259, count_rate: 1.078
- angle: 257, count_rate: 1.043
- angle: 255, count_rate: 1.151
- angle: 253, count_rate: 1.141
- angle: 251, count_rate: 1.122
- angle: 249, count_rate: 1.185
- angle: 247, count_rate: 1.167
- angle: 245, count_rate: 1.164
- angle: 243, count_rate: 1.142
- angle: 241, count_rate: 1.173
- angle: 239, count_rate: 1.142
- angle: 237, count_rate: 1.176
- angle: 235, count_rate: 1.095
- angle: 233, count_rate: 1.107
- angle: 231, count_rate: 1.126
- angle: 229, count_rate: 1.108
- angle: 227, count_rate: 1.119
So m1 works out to 3.8 deg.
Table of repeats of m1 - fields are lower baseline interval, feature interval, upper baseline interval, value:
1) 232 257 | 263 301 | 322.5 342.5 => 3.6 deg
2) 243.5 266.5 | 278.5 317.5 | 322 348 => 4.3 deg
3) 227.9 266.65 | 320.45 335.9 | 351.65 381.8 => 1.0 deg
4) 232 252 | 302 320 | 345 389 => 1.5 deg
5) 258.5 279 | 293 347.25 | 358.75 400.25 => 4.6 deg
